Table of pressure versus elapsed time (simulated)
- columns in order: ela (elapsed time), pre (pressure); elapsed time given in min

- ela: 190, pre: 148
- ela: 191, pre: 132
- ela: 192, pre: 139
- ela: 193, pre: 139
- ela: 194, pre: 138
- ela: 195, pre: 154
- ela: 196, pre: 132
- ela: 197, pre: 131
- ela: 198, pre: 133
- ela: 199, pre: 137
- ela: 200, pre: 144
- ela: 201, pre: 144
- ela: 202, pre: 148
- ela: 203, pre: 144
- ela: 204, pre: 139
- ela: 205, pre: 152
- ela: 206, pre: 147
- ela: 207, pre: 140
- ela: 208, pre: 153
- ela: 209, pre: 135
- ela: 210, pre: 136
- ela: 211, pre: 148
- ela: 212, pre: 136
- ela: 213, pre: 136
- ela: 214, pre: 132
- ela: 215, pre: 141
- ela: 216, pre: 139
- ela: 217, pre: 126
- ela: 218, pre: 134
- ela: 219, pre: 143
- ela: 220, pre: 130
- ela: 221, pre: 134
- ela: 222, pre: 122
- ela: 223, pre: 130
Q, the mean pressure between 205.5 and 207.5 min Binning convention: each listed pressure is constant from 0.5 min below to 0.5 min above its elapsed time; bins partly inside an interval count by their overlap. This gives 144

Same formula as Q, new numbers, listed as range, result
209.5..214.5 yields 138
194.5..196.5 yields 143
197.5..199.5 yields 135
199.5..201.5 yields 144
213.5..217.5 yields 134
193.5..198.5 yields 138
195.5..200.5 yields 135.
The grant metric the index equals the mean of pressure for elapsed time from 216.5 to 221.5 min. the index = 133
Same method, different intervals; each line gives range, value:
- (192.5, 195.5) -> 144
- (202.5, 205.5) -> 145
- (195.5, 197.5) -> 132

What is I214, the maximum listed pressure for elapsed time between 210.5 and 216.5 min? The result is 148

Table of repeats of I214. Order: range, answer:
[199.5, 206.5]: 152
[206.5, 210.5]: 153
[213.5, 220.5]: 143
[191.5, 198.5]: 154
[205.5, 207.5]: 147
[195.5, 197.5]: 132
